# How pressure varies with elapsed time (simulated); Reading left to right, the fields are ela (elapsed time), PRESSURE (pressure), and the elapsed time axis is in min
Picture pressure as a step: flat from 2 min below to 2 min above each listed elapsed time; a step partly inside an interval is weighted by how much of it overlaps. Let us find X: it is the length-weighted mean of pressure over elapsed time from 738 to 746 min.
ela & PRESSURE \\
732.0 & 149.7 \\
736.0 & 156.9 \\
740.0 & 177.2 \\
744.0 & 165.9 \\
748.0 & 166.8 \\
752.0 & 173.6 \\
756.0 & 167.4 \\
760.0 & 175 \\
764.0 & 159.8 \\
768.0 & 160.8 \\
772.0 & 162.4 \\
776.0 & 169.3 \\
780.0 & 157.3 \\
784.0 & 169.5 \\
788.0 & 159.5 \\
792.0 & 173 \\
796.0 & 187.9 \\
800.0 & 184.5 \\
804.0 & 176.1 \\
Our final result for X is 172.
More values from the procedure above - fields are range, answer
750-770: 167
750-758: 170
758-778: 165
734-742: 167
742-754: 169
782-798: 172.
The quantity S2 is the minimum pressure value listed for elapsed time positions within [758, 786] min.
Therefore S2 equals 157.3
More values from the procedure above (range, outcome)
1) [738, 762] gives 165.9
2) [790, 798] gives 173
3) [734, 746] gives 156.9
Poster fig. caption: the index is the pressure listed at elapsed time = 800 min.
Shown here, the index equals 184.5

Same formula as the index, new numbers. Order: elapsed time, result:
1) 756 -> 167.4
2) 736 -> 156.9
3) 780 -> 157.3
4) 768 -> 160.8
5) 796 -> 187.9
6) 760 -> 175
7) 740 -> 177.2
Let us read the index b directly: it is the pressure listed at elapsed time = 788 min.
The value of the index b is 159.5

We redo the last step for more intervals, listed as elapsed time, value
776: 169.3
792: 173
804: 176.1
